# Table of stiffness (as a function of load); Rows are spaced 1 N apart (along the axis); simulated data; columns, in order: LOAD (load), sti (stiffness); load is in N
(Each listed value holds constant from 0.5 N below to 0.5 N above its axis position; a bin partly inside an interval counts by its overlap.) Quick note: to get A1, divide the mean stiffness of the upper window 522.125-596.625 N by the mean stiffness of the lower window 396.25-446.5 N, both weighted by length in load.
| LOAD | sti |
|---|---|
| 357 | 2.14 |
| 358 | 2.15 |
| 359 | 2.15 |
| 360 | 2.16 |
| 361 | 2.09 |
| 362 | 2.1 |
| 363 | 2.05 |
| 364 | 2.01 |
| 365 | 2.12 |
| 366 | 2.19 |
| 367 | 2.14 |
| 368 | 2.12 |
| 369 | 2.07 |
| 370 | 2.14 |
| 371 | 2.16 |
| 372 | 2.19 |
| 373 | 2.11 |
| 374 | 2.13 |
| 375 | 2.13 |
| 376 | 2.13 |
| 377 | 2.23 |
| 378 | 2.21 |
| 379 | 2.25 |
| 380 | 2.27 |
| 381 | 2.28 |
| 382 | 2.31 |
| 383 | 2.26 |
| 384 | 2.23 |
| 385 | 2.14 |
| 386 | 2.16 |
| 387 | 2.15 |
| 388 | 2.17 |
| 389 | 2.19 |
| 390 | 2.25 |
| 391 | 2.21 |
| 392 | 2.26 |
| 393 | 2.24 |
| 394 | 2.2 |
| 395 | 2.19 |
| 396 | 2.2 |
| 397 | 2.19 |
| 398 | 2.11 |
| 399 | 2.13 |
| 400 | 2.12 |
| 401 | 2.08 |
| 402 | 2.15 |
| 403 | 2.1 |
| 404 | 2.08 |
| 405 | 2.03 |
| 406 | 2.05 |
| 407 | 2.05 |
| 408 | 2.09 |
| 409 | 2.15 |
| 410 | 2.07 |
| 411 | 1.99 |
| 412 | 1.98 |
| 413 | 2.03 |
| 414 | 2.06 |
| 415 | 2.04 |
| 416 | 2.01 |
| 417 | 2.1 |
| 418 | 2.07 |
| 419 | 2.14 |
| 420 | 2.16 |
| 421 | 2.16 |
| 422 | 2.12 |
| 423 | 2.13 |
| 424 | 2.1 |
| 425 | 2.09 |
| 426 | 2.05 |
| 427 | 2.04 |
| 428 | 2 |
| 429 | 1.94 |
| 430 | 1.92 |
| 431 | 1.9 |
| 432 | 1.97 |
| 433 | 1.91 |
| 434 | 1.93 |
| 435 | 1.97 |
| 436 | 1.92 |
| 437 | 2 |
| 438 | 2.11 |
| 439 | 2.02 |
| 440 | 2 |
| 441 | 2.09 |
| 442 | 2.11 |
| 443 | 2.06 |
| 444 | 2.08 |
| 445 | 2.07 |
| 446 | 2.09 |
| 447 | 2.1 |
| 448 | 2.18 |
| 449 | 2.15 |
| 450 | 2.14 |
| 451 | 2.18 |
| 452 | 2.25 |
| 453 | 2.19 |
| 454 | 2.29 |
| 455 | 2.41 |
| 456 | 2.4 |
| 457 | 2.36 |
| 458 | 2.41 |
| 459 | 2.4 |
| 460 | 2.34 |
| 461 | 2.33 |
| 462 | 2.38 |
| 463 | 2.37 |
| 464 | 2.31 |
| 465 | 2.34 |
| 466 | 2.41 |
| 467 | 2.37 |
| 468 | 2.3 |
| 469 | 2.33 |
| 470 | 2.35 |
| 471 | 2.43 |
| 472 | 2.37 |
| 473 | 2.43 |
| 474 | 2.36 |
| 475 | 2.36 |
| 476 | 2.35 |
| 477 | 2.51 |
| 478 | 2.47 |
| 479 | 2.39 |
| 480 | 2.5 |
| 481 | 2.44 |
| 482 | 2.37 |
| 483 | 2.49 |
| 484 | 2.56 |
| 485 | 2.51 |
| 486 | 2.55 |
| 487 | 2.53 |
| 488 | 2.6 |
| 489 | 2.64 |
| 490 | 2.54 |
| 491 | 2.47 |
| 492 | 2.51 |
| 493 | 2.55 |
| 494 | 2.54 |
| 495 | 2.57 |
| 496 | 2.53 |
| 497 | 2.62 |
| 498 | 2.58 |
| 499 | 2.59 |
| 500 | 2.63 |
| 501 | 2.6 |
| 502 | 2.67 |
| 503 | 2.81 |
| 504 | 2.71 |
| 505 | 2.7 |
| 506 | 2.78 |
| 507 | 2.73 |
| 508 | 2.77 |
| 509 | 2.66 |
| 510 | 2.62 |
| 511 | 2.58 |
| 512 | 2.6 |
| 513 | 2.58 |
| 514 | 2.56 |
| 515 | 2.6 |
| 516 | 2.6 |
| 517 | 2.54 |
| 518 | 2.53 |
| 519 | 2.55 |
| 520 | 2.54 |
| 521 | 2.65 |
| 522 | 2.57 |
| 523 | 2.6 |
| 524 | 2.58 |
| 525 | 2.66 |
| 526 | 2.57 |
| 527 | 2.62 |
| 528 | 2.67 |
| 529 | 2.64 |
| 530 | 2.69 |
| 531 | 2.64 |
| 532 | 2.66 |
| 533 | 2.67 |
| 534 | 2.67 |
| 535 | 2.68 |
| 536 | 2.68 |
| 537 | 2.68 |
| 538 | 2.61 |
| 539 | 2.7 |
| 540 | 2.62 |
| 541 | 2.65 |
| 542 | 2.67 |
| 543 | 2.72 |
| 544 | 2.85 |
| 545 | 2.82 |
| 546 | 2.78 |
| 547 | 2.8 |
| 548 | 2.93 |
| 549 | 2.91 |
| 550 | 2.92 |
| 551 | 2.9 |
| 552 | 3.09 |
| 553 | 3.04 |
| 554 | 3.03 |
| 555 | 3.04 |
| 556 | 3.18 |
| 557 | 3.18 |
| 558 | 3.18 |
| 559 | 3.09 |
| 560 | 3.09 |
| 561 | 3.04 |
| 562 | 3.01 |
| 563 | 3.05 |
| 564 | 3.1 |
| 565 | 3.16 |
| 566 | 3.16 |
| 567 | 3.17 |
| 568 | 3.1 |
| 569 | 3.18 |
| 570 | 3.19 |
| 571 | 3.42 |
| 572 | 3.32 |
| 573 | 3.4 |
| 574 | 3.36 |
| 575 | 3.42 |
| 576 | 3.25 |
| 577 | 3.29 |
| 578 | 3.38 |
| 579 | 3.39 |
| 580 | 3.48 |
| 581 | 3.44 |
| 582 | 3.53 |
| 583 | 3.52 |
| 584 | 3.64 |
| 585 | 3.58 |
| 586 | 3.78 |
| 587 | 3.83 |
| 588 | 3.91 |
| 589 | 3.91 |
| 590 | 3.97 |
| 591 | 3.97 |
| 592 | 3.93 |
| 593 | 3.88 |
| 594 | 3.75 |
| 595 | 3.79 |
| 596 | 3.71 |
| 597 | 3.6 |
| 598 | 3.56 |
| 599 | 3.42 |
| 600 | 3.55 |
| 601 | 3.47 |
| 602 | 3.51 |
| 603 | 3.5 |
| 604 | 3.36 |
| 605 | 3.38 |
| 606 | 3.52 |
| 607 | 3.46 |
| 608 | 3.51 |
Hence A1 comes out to 1.52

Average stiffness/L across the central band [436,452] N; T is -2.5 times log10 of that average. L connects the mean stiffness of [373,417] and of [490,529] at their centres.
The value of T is 0.12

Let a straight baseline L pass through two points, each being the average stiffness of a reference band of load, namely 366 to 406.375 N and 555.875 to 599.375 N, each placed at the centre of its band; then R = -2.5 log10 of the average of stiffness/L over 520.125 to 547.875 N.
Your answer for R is 0.178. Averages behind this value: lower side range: 2.17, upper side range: 3.44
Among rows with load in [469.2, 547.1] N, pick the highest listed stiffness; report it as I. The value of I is 2.85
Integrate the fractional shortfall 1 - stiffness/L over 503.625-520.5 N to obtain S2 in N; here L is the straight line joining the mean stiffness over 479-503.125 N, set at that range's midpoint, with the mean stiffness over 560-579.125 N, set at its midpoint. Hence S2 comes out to 0.64 N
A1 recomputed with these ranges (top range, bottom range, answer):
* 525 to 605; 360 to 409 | 1.48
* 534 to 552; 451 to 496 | 1.14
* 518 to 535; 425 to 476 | 1.20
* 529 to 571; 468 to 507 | 1.15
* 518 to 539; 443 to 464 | 1.17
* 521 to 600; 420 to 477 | 1.43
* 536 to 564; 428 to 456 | 1.40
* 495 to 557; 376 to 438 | 1.28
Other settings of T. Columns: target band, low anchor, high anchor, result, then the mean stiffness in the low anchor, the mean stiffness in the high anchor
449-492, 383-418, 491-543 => 0.01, 2.12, 2.63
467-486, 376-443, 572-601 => 0.11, 2.1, 3.61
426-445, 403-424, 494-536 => 0.10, 2.08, 2.63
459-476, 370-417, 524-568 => 0.06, 2.15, 2.86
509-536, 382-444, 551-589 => 0.13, 2.09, 3.3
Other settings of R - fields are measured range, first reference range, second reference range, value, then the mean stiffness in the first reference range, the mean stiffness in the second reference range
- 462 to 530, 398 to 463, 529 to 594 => 0.039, 2.11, 3.16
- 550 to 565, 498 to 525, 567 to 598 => 0.055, 2.63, 3.56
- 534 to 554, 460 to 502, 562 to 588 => 0.103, 2.47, 3.37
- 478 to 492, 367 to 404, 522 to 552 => 0.010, 2.18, 2.71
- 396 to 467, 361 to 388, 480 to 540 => 0.108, 2.16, 2.61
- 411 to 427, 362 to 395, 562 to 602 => 0.174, 2.18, 3.5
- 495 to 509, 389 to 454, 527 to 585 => -0.007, 2.09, 3.03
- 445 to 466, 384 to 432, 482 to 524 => 0.033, 2.1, 2.6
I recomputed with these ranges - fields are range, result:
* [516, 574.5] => 3.42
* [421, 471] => 2.43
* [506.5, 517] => 2.77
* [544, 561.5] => 3.18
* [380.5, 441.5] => 2.31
